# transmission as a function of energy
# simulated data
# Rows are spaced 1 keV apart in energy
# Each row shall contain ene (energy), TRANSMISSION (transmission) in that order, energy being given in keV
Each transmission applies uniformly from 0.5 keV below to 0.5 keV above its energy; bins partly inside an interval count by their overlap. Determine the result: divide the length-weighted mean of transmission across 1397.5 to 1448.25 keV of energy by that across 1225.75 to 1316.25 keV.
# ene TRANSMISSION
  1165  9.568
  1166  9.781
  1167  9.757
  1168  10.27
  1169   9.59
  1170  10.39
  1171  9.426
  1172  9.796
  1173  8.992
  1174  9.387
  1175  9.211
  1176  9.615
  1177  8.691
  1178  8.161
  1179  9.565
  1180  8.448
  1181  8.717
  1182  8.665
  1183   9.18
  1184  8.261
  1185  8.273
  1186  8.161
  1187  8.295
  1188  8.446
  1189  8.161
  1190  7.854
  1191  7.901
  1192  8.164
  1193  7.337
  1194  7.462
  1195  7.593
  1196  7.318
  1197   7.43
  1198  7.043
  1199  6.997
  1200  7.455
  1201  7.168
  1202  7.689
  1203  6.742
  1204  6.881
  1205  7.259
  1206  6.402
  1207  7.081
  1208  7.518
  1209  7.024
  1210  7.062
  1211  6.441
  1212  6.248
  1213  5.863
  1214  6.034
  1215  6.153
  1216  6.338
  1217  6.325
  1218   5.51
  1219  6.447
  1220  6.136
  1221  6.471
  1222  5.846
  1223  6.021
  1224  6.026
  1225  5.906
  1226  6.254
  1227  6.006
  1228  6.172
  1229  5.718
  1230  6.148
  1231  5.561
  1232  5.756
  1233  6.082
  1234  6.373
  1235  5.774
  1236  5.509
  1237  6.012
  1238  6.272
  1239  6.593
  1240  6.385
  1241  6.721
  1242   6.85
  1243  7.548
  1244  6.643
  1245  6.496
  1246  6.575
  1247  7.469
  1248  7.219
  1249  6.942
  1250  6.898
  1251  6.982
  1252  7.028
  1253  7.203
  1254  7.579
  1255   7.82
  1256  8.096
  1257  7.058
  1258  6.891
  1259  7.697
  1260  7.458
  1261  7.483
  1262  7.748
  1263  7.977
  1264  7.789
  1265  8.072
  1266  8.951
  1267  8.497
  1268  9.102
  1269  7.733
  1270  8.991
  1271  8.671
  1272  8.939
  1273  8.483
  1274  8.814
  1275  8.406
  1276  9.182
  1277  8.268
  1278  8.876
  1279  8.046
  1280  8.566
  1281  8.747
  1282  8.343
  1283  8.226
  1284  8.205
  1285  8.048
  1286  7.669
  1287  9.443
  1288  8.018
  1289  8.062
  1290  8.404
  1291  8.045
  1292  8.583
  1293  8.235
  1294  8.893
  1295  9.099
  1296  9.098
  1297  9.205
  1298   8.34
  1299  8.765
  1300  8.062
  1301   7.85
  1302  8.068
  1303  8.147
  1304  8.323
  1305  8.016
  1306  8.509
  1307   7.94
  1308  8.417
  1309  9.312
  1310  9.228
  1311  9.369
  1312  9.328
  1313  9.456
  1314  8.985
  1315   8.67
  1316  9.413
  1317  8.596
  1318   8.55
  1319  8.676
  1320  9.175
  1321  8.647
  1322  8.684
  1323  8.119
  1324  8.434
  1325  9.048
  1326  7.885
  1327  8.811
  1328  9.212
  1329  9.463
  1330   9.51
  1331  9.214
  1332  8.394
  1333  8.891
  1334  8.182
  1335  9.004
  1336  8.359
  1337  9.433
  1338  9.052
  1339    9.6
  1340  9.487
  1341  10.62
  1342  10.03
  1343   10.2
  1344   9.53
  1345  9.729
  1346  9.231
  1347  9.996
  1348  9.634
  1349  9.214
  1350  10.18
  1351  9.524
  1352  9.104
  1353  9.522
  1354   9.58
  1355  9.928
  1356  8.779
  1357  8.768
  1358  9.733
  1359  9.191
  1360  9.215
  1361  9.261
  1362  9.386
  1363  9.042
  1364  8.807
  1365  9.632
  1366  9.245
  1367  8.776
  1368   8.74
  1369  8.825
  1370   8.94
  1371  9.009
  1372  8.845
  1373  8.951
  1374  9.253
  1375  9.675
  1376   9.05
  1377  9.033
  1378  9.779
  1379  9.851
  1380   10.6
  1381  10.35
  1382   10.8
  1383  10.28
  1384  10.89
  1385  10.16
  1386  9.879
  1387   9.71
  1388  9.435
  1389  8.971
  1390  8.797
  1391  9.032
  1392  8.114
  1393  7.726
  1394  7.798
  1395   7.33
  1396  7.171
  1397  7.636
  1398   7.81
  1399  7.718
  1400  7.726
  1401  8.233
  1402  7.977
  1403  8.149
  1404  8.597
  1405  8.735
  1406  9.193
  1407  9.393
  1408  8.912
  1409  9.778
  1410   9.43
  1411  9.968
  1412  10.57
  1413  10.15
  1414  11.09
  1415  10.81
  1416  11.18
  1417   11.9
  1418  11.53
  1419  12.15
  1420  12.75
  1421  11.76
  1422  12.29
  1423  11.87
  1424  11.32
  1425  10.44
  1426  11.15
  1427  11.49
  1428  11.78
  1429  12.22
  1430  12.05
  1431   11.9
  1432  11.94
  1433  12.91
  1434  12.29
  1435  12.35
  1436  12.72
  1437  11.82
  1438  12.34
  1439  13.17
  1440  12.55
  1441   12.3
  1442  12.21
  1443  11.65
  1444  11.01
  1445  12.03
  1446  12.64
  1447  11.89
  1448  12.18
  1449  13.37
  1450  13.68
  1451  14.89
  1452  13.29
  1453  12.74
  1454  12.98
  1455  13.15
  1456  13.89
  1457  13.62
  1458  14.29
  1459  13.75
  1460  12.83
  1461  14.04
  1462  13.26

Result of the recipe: 1.4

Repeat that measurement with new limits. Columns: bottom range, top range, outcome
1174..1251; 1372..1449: 1.48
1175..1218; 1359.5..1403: 1.19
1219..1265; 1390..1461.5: 1.66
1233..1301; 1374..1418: 1.19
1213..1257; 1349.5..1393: 1.45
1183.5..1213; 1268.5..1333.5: 1.16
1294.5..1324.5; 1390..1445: 1.21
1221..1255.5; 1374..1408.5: 1.38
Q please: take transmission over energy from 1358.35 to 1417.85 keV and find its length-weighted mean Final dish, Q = 9.24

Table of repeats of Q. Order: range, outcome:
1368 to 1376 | 9.05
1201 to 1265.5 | 6.7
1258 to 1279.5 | 8.31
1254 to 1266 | 7.7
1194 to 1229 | 6.61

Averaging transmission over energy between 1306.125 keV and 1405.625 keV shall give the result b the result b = 9.07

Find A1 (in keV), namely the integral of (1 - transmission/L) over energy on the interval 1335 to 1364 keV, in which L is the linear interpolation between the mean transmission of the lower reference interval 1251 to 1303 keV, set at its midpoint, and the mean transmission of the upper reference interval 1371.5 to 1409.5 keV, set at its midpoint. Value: -2.5 keV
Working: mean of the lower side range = 8.24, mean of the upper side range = 8.98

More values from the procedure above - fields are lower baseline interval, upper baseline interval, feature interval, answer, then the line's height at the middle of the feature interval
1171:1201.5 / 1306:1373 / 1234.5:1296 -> 6.61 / 8.72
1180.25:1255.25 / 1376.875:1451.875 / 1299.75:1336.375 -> 0.40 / 8.8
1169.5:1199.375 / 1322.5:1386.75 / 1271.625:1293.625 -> 1.30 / 8.97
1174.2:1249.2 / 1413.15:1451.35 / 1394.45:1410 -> 4.19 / 11.4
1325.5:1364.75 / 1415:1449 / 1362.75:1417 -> 7.47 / 10.7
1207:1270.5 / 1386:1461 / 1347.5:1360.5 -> 0.03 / 9.44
